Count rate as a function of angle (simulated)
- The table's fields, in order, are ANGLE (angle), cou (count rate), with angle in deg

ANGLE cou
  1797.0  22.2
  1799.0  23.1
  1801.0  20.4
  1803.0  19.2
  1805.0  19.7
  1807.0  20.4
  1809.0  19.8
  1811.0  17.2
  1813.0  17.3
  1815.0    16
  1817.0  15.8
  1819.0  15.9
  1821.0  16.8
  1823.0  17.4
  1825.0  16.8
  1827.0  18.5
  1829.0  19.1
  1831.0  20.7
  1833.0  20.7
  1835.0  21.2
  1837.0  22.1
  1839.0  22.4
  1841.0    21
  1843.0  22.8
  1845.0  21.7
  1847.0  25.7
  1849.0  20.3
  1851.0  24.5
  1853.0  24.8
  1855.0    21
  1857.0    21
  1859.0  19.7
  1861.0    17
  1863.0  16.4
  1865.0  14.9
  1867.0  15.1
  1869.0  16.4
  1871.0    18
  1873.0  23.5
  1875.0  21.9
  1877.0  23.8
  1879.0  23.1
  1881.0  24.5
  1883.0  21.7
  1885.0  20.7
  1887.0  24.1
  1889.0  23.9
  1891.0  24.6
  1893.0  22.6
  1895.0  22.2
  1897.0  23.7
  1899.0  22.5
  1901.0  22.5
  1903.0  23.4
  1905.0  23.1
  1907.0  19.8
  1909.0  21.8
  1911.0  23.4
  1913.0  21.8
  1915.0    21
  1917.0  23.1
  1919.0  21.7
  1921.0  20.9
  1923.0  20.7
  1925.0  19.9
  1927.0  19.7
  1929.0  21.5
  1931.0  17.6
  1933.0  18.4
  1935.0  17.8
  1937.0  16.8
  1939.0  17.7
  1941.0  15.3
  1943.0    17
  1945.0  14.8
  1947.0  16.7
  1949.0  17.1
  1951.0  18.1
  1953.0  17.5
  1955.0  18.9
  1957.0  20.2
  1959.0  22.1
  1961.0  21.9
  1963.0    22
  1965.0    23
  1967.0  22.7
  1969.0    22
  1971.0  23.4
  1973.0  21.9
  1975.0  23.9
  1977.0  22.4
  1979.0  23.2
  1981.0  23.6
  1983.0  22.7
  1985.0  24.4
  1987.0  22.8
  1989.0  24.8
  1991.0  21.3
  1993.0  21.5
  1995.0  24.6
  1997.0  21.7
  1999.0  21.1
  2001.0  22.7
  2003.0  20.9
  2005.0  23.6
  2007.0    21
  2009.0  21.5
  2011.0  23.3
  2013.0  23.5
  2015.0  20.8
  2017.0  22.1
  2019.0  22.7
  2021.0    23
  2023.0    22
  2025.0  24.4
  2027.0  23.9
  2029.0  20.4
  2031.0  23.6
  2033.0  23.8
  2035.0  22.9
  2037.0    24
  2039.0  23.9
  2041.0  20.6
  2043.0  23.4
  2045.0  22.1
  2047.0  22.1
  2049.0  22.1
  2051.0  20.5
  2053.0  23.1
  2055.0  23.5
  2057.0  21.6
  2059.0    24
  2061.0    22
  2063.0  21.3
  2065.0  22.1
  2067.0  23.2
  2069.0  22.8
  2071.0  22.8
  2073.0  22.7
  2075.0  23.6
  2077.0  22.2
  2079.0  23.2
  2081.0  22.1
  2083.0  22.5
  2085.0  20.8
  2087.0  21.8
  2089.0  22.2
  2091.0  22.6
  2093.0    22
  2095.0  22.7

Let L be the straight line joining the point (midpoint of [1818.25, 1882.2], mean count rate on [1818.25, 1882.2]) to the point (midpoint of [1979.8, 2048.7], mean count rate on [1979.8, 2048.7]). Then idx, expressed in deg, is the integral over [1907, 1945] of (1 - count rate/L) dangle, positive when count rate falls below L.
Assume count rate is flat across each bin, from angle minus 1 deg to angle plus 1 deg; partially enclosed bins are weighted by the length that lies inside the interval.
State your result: 3.1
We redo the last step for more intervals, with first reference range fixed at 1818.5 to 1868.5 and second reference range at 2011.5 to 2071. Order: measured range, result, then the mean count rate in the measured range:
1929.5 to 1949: 3.8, 17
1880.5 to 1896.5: -1.9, 23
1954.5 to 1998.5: -1.6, 22.5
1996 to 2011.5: 0.1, 21.9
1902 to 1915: -0.8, 22.1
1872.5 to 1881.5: -1.3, 23.3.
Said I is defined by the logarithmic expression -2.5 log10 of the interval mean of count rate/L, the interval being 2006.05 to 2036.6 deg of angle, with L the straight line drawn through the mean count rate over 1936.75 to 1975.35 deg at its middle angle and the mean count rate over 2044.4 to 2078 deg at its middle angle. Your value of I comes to -0.06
